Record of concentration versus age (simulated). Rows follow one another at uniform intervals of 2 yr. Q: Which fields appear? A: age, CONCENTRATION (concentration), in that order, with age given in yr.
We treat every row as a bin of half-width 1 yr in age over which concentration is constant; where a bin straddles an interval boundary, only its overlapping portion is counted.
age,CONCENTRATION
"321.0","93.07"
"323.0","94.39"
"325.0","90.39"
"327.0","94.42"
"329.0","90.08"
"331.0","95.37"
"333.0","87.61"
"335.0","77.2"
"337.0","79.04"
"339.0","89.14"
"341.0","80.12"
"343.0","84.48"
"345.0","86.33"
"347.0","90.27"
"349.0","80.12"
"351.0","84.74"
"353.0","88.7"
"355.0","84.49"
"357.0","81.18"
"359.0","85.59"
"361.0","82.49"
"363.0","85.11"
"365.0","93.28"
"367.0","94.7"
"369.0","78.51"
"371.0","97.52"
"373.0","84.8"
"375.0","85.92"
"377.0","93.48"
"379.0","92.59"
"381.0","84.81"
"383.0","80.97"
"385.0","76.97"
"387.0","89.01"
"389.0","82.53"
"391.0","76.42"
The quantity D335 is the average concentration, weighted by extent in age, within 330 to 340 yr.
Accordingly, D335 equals 85.7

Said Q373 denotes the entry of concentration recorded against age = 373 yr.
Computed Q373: 84.8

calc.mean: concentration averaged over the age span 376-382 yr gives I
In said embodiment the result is 90.3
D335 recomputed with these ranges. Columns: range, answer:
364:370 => 88.8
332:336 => 82.4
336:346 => 83.8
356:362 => 83.1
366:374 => 88.9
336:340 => 84.1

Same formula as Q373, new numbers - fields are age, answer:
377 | 93.48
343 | 84.48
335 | 77.2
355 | 84.49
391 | 76.42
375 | 85.92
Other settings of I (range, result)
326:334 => 91.9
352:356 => 86.6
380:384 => 82.9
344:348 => 88.3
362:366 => 89.2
